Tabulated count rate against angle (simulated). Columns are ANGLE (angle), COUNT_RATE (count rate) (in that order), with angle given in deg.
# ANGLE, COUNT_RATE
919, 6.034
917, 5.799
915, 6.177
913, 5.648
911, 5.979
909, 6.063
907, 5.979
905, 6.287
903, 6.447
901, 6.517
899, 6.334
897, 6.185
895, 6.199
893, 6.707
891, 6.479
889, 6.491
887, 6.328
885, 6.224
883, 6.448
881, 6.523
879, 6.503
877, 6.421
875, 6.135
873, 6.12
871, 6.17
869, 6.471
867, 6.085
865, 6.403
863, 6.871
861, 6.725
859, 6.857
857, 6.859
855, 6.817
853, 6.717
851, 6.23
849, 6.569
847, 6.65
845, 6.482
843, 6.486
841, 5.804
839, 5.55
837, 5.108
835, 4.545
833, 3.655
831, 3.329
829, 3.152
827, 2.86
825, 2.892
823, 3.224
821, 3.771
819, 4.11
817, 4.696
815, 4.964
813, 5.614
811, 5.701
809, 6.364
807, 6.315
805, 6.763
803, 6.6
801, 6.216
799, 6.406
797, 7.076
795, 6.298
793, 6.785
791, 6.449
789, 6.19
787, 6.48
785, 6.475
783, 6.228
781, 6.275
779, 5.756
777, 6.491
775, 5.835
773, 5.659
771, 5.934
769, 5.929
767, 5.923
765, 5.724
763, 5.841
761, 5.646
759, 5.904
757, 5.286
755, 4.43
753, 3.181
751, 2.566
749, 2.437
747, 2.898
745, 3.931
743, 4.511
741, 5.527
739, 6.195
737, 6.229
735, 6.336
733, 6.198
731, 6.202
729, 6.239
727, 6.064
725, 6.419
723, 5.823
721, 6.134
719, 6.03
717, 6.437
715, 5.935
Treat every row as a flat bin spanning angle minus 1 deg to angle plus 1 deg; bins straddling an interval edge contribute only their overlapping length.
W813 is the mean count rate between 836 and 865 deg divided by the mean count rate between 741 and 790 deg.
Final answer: 1.2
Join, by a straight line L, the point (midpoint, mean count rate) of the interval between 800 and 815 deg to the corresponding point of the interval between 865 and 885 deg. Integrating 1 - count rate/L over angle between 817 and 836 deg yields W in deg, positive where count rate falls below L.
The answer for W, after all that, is 8.1 deg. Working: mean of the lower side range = 6.14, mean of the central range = 3.57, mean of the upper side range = 6.32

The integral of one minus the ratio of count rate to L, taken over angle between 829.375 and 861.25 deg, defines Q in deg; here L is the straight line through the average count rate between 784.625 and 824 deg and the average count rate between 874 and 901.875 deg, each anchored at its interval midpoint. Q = 1.48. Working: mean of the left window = 5.81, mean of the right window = 6.39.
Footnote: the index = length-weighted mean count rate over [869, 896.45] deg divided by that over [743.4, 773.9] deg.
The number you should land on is 1.34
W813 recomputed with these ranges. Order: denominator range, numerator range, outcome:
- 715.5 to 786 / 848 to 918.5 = 1.16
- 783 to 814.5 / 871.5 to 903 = 1.00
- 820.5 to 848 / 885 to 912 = 1.39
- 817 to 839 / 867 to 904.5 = 1.68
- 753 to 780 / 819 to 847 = 0.79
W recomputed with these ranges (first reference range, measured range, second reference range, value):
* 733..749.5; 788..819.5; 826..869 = -4.0 deg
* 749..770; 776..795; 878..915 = -4.3 deg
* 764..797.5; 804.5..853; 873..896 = 9.5 deg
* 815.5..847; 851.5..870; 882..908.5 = -4.6 deg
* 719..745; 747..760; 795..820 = 4.5 deg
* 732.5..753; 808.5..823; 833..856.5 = 1.9 deg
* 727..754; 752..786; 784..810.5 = 0.0 deg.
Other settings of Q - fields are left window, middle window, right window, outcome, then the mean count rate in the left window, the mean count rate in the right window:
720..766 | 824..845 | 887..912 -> 5.09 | 5.21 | 6.31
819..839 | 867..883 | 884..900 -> -1.90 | 3.74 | 6.37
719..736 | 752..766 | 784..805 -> 2.63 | 6.17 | 6.51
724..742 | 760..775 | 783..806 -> 1.29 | 6.16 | 6.51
